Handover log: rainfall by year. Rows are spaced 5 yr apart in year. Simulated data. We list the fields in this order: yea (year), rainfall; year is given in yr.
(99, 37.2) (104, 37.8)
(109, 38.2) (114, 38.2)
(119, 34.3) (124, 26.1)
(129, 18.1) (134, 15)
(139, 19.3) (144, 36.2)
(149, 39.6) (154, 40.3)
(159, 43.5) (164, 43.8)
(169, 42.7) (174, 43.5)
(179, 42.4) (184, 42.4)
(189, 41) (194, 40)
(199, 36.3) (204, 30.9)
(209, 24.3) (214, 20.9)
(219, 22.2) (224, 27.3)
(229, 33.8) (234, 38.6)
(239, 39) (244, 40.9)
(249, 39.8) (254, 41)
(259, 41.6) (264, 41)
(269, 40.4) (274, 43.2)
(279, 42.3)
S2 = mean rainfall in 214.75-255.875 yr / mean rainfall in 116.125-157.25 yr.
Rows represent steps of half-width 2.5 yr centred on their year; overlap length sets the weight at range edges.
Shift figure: 1.2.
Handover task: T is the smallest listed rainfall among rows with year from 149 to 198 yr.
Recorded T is 39.6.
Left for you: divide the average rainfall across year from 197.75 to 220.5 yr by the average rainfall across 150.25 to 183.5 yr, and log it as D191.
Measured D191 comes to 0.63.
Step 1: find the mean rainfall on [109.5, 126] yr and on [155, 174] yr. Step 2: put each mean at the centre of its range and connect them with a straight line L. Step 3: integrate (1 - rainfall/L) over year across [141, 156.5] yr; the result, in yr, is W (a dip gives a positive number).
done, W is 0.7 yr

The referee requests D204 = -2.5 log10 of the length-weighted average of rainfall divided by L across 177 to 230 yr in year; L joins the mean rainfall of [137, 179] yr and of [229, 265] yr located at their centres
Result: 0.20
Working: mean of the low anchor 39.1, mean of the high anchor 39.8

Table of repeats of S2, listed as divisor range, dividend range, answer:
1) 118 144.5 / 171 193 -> 1.80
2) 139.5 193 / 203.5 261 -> 0.82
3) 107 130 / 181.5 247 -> 1.06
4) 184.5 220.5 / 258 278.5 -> 1.31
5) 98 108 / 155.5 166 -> 1.15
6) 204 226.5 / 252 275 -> 1.69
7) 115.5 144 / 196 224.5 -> 1.12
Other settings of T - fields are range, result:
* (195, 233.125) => 20.9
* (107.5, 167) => 15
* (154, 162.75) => 40.3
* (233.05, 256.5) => 38.6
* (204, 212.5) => 24.3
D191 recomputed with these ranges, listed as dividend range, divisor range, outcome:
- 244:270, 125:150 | 1.64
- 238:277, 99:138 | 1.38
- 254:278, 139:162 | 1.10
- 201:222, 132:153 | 0.87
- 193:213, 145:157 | 0.79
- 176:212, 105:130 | 1.14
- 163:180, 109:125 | 1.26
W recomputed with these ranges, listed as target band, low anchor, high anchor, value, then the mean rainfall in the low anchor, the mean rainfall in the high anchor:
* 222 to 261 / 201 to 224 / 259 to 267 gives -4.0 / 25.1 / 41.1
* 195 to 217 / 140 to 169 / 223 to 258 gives 5.6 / 39.7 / 37.8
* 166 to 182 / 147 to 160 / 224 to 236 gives -1.5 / 40.9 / 34.2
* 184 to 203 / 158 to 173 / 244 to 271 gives 1.6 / 43.3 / 40.8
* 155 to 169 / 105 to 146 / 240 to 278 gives -4.9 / 28.4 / 41.1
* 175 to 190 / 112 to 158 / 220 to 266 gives -4.0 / 30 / 37.6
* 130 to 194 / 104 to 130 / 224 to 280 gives -4.0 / 32.4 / 39.5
